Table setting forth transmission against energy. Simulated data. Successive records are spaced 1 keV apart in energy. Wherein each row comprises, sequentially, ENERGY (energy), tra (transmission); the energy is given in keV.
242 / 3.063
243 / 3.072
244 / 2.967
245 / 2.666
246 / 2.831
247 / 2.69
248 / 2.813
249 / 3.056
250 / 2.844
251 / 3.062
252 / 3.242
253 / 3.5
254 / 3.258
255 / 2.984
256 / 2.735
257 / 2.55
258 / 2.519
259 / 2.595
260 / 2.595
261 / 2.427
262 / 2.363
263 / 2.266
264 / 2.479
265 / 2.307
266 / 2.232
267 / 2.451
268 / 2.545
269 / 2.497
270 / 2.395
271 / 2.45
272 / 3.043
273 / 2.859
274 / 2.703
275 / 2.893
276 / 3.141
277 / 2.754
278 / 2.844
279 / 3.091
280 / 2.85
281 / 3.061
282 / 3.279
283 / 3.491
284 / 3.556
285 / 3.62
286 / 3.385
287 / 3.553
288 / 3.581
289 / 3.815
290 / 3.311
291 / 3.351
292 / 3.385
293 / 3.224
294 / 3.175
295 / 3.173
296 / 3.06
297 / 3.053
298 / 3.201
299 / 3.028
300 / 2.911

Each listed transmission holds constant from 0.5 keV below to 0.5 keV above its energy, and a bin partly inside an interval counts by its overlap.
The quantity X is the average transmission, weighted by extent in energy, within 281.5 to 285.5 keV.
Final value 3.49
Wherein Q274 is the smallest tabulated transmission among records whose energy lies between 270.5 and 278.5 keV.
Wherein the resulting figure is 2.45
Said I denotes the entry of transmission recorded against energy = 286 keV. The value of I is 3.385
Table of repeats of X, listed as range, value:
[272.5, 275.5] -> 2.82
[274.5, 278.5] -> 2.91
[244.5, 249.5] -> 2.81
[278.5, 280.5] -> 2.97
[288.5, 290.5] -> 3.56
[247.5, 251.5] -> 2.94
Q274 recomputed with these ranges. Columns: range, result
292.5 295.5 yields 3.173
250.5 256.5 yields 2.735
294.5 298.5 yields 3.053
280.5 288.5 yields 3.061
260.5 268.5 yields 2.232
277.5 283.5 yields 2.844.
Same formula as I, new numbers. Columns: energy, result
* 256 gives 2.735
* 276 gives 3.141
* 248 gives 2.813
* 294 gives 3.175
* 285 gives 3.62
